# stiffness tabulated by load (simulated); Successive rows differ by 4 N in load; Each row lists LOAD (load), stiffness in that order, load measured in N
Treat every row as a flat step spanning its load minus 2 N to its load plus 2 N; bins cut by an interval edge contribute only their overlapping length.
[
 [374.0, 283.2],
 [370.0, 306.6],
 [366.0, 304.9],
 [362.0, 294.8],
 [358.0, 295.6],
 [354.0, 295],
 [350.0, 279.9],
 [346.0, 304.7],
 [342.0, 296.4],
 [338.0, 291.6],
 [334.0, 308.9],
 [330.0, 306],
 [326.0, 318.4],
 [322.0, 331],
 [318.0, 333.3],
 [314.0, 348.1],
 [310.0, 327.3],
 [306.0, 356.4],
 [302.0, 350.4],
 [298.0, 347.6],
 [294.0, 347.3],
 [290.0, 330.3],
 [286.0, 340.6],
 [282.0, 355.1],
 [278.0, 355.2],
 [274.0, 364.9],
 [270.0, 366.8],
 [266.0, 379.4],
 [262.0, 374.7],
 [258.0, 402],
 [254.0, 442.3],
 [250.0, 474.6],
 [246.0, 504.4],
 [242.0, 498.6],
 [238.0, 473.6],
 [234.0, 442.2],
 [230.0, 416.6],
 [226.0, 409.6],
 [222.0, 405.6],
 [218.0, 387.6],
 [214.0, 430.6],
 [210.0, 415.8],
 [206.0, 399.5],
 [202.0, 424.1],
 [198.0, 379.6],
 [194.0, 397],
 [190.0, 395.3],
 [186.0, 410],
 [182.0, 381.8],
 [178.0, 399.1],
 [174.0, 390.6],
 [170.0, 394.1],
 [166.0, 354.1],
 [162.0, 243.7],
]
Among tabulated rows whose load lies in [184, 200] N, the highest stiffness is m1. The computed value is 410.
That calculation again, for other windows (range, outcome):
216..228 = 409.6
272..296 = 364.9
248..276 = 474.6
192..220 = 430.6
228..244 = 498.6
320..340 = 331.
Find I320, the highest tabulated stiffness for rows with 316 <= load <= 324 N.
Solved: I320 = 333.3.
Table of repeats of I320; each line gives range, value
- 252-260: 442.3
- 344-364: 304.7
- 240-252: 504.4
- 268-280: 366.8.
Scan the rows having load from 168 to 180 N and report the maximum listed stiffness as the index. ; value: 399.1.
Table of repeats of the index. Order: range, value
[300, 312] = 356.4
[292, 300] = 347.6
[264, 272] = 379.4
